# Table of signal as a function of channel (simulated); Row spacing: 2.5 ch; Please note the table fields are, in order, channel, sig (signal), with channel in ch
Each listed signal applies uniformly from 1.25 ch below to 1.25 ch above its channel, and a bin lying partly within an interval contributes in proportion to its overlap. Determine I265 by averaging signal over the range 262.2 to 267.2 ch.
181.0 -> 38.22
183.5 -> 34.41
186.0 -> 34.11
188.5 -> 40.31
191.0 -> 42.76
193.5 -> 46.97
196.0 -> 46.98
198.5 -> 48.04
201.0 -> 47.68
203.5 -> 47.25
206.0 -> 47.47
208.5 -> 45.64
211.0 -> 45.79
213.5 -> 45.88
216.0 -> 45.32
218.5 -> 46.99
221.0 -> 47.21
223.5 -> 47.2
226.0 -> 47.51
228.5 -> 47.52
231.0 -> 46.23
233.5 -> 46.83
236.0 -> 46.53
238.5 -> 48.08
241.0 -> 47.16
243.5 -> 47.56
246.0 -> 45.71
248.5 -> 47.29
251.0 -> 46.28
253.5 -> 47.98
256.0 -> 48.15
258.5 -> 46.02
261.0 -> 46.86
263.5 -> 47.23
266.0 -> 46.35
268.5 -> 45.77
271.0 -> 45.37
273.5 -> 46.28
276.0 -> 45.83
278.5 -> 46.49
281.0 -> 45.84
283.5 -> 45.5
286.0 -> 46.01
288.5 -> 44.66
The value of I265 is 46.8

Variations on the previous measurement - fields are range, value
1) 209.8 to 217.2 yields 45.7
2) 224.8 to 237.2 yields 46.9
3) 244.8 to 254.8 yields 46.8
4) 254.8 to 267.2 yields 46.9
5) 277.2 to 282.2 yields 46.2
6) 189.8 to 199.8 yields 46.2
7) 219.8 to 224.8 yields 47.2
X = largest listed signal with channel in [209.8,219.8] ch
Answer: 46.99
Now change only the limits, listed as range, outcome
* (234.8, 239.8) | 48.08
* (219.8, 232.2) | 47.52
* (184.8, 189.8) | 40.31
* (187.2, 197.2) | 46.98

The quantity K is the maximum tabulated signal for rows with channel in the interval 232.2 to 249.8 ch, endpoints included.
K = 48.08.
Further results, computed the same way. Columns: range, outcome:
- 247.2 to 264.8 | 48.15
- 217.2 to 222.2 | 47.21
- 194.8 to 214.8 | 48.04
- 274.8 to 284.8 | 46.49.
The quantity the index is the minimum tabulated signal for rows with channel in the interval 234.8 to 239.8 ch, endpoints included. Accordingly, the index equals 46.53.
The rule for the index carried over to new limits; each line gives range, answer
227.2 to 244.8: 46.23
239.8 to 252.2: 45.71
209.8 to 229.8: 45.32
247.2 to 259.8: 46.02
